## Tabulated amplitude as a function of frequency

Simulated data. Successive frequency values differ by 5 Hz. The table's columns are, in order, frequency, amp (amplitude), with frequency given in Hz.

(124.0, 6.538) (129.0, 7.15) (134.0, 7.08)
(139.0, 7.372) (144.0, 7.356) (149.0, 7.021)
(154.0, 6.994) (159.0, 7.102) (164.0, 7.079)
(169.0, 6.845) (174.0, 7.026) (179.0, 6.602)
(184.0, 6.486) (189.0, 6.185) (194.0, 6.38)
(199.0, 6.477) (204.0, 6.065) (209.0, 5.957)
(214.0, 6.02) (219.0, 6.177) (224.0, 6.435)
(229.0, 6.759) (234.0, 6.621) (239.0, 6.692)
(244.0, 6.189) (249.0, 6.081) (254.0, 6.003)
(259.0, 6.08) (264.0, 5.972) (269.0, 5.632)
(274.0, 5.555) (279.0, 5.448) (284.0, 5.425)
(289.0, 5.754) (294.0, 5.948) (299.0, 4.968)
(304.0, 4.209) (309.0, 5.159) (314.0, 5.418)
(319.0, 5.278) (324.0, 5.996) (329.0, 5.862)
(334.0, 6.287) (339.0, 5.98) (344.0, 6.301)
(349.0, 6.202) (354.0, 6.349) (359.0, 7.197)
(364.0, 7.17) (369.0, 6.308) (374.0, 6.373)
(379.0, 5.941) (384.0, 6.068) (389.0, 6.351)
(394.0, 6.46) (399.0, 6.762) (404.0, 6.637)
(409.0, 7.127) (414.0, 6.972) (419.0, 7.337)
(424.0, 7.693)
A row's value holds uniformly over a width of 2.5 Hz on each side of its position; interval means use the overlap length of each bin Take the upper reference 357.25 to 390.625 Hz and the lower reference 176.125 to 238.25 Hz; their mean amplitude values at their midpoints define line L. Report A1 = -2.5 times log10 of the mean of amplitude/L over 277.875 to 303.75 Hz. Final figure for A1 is 0.19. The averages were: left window 6.36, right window 6.47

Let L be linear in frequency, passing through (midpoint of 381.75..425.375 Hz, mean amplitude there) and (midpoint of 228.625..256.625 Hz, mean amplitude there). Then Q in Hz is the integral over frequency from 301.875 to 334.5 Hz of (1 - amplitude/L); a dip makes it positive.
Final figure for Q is 5.7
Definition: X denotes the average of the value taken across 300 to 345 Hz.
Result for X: 5.57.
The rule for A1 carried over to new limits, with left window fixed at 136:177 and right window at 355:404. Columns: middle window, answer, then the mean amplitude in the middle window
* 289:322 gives 0.27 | 5.22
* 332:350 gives 0.07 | 6.19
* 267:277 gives 0.21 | 5.58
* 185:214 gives 0.13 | 6.21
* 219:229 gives 0.08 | 6.45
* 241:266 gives 0.13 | 6.08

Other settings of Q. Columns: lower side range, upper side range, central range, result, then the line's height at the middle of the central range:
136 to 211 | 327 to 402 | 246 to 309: 9.3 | 6.54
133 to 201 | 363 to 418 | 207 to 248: 2.6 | 6.78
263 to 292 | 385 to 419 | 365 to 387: 0.9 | 6.5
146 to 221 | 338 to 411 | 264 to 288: 3.5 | 6.53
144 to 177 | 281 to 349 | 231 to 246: -0.5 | 6.31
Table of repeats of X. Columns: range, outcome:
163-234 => 6.46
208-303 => 5.96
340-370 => 6.57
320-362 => 6.25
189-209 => 6.25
